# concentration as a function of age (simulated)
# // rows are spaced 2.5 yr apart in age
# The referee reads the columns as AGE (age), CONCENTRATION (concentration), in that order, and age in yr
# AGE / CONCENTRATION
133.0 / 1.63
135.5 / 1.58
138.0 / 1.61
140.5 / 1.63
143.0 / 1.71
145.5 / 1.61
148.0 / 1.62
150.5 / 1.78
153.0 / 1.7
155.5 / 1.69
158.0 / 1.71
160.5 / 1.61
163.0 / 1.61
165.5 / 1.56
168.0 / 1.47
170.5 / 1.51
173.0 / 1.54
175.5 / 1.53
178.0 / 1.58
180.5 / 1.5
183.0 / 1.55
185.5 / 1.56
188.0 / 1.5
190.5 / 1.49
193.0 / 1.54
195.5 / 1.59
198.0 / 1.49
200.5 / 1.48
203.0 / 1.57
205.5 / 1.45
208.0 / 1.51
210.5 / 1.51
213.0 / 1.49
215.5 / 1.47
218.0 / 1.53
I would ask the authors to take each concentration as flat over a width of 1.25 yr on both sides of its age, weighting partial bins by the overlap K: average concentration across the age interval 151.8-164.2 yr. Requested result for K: 1.66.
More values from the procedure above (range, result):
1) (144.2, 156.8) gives 1.68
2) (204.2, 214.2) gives 1.49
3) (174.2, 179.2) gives 1.55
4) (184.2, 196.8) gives 1.54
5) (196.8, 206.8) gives 1.5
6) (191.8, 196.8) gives 1.56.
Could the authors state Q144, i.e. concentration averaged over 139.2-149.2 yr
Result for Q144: 1.64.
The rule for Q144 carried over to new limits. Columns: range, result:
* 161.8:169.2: 1.55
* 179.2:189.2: 1.53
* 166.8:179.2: 1.53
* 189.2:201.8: 1.52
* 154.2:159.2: 1.7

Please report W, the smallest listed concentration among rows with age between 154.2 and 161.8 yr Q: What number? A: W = 1.61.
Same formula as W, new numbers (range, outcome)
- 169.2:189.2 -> 1.5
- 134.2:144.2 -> 1.58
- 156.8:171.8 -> 1.47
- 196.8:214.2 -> 1.45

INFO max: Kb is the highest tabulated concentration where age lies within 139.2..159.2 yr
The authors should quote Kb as 1.78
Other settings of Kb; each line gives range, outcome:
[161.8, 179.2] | 1.61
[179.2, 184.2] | 1.55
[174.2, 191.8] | 1.58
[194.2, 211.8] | 1.59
